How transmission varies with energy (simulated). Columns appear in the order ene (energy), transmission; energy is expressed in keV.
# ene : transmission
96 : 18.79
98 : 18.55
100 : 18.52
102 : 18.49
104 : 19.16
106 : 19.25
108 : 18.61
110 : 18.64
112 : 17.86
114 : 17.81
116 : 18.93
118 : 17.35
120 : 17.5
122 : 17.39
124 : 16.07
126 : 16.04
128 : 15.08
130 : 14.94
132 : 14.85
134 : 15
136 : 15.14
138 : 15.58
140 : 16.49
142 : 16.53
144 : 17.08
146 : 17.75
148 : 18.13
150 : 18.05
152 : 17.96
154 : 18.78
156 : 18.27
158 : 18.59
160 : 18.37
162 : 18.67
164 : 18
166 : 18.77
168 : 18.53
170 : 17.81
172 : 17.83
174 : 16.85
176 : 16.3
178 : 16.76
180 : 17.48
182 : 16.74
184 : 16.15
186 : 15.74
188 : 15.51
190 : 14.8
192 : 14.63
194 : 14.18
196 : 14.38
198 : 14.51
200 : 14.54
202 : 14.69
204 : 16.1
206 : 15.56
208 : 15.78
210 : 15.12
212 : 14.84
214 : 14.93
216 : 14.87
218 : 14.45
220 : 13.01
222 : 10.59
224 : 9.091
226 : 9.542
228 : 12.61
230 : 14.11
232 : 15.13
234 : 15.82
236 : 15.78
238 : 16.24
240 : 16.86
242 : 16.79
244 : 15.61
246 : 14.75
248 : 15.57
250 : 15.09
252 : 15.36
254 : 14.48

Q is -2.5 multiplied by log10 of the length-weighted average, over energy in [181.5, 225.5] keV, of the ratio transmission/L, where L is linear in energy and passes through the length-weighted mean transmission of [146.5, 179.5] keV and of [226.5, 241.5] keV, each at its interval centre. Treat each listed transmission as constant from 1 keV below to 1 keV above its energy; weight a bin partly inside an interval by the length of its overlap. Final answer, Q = 0.13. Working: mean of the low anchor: 18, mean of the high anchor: 15.1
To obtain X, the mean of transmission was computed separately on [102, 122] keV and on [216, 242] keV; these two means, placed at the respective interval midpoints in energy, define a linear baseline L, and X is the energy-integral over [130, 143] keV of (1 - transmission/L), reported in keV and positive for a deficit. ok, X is 1.4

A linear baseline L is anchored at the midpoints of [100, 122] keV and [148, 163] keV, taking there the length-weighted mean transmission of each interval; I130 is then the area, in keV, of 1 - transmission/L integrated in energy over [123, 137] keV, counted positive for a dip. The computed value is 2.32 keV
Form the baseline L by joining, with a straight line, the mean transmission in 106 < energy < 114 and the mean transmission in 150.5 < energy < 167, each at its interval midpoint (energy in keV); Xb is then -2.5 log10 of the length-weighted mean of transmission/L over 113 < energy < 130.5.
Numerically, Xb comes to 0.10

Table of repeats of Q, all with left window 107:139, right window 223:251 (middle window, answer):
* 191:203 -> 0.06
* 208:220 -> 0.01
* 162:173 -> -0.15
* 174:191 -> -0.05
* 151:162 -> -0.15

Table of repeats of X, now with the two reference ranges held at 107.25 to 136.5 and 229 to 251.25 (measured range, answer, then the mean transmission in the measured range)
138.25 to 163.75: -2.1 keV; 17.8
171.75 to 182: -0.5 keV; 17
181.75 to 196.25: 0.8 keV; 15.2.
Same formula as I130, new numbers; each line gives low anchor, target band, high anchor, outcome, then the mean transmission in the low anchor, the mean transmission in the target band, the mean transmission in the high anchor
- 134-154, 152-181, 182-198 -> -3.36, 17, 17.9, 15.1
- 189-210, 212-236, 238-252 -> 3.27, 14.9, 13.3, 15.8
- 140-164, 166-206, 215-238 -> -0.46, 18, 16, 13.3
